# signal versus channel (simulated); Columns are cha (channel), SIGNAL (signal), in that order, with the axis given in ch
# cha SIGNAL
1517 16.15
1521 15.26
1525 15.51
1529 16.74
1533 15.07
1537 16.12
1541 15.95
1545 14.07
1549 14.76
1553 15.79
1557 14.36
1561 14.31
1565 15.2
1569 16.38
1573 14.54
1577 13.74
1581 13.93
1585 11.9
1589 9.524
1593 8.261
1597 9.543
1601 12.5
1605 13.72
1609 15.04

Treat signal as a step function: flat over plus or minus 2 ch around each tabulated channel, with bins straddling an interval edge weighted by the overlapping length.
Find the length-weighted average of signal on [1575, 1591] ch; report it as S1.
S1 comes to 12.3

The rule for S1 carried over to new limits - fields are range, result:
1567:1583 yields 14.6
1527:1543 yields 16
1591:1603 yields 10.1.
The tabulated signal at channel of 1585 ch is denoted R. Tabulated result 11.9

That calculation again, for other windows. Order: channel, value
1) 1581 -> 13.93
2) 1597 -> 9.543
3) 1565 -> 15.2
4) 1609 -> 15.04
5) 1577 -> 13.74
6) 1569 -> 16.38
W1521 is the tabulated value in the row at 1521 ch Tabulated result 15.26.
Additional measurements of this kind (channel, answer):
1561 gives 14.31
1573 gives 14.54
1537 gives 16.12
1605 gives 13.72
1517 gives 16.15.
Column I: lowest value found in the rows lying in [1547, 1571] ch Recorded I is 14.31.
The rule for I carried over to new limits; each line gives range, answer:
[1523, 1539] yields 15.07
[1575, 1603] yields 8.261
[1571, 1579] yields 13.74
